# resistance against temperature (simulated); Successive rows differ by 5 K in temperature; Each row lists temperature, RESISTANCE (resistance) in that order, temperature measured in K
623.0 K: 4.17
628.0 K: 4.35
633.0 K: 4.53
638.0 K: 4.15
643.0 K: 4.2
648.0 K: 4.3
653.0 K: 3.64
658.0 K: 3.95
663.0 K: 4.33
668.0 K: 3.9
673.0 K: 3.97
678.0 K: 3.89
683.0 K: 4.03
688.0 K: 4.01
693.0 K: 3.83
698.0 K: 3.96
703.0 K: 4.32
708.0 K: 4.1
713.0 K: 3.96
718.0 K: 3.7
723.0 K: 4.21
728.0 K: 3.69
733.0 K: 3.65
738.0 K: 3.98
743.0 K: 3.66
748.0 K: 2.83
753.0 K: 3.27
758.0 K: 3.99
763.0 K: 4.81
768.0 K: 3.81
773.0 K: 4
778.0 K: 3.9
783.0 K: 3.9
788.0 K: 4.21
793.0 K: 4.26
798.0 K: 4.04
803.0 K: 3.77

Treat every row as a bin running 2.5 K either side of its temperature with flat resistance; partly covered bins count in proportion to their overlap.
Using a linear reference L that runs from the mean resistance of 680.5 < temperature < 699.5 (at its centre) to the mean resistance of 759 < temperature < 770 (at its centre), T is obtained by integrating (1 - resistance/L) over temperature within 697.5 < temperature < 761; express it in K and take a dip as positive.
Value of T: 5.1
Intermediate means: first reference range 3.96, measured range 3.8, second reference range 4.29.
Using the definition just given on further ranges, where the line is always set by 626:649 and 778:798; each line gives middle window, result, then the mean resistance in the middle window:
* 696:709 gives 0.23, 4.14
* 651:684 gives 2.33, 3.96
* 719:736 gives 1.36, 3.84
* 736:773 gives 3.18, 3.78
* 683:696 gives 0.88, 3.94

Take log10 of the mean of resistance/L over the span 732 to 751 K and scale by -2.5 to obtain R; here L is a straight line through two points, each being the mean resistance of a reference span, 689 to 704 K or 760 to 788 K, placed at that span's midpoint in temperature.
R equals 0.156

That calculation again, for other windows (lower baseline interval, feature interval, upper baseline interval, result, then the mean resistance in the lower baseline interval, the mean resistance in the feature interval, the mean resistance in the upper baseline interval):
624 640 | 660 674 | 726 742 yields 0.02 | 4.33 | 4.07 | 3.77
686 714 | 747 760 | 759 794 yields 0.20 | 4.03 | 3.4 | 4.12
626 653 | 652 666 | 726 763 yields 0.03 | 4.24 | 4.01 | 3.66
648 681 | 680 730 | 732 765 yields -0.04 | 3.97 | 3.98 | 3.73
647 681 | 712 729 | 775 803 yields 0.03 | 3.98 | 3.9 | 4.03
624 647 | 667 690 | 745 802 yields 0.06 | 4.3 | 3.96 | 3.91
